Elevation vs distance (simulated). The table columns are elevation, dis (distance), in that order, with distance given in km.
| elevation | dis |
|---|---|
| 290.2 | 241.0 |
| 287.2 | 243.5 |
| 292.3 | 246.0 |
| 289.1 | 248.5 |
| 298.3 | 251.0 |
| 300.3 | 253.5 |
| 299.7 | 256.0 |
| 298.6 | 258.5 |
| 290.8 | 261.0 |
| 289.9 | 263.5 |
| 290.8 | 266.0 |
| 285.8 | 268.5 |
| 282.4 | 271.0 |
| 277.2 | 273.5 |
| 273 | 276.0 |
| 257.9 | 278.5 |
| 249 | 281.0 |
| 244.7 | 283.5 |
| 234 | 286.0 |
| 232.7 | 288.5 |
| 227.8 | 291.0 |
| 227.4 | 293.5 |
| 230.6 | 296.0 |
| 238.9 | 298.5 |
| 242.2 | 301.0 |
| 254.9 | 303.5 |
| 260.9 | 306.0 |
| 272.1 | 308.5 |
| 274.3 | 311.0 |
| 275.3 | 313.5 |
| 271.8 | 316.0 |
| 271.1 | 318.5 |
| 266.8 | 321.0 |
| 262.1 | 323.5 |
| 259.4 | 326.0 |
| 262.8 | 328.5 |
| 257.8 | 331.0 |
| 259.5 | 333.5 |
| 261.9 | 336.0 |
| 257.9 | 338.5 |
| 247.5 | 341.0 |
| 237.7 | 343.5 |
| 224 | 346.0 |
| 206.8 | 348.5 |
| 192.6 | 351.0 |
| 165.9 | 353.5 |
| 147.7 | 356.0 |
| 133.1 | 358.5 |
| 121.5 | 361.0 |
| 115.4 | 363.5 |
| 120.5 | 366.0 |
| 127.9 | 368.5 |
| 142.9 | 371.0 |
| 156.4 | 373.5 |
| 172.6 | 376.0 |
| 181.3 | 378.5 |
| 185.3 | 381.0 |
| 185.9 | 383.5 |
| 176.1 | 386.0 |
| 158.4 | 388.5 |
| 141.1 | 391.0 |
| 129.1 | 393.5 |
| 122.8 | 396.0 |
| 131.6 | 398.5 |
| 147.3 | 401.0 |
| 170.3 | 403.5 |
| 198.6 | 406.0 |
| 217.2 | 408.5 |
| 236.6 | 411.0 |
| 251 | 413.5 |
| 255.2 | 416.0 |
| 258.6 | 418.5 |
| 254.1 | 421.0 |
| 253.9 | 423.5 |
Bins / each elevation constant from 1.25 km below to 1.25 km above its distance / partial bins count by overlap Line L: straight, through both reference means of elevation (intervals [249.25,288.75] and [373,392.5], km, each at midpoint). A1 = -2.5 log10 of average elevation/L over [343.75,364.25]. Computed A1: 0.18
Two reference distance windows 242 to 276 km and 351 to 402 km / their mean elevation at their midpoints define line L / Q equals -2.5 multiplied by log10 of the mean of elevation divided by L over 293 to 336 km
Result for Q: -0.17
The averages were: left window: 290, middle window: 259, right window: 149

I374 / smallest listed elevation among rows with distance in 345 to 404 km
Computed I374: 115.4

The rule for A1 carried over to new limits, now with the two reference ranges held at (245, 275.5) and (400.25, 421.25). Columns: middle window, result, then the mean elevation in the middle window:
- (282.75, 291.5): 0.18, 235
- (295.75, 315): 0.05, 258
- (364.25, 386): 0.43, 159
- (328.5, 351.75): 0.06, 241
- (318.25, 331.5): -0.01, 263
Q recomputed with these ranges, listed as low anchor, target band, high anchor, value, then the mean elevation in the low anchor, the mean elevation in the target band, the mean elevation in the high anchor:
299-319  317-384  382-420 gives 0.150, 264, 201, 186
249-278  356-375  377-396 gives 0.353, 289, 133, 163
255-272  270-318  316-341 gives 0.094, 291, 254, 262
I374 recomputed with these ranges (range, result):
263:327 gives 227.4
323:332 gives 257.8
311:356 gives 147.7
